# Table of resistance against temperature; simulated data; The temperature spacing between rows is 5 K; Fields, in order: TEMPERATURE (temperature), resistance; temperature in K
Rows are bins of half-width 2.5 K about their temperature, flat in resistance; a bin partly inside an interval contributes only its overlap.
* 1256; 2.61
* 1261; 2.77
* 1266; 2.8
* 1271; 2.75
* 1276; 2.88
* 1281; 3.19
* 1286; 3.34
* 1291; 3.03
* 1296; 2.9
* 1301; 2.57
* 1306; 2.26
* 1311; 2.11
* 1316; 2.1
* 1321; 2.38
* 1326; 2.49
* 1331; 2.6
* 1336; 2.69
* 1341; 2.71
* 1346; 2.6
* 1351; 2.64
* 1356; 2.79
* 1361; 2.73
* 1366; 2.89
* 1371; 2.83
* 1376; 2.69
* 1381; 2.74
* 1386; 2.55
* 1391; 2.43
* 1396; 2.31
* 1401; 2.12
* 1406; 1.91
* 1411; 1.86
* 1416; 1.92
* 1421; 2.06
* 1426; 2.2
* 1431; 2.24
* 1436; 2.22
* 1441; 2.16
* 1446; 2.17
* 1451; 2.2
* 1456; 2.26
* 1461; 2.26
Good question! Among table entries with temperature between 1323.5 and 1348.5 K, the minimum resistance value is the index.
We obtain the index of 2.49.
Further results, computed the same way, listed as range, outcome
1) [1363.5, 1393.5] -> 2.43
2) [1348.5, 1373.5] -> 2.64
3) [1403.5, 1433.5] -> 1.86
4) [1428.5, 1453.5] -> 2.16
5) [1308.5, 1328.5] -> 2.1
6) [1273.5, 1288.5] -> 2.88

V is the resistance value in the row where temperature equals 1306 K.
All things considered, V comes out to 2.26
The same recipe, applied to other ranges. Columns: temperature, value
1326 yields 2.49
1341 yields 2.71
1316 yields 2.1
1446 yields 2.17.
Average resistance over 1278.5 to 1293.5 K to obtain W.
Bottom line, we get 3.19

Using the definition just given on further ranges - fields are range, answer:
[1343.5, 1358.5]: 2.68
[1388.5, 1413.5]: 2.13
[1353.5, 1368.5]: 2.8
